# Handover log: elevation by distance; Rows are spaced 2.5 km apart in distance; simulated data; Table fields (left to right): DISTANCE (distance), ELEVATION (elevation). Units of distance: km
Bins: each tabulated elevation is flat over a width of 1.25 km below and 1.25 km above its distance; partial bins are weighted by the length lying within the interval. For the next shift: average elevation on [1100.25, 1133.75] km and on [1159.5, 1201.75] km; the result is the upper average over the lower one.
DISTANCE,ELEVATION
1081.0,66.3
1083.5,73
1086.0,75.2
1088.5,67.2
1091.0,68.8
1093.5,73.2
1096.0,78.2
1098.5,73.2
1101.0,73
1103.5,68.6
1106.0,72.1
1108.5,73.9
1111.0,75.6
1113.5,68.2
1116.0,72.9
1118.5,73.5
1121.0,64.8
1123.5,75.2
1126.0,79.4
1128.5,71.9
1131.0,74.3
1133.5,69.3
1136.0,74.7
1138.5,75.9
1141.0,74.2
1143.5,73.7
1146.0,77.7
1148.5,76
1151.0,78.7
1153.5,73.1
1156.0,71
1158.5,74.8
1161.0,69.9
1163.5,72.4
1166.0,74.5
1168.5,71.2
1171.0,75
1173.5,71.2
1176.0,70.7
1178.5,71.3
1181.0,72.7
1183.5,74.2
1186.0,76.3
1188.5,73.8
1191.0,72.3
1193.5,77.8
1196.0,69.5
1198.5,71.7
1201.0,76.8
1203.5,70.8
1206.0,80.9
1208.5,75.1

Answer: 1.01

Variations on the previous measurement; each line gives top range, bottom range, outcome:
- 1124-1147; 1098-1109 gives 1.04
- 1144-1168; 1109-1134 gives 1.02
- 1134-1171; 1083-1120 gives 1.02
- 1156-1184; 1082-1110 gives 1.00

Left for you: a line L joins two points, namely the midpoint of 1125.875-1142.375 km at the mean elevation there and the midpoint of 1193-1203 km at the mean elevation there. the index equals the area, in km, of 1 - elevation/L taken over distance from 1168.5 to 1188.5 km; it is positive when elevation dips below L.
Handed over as 0.2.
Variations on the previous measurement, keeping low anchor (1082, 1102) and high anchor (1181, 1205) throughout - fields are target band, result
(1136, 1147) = -0.3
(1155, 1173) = 0.2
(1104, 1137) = 0.1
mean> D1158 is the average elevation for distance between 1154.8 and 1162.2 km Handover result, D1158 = 71.9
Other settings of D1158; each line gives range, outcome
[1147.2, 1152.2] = 77.3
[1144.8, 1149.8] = 76.9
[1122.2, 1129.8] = 75.4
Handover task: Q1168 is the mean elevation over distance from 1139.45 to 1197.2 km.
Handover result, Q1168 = 73.6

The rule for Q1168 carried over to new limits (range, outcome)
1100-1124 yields 71.7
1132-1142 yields 73.5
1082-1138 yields 72.6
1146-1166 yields 74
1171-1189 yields 73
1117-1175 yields 73.6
